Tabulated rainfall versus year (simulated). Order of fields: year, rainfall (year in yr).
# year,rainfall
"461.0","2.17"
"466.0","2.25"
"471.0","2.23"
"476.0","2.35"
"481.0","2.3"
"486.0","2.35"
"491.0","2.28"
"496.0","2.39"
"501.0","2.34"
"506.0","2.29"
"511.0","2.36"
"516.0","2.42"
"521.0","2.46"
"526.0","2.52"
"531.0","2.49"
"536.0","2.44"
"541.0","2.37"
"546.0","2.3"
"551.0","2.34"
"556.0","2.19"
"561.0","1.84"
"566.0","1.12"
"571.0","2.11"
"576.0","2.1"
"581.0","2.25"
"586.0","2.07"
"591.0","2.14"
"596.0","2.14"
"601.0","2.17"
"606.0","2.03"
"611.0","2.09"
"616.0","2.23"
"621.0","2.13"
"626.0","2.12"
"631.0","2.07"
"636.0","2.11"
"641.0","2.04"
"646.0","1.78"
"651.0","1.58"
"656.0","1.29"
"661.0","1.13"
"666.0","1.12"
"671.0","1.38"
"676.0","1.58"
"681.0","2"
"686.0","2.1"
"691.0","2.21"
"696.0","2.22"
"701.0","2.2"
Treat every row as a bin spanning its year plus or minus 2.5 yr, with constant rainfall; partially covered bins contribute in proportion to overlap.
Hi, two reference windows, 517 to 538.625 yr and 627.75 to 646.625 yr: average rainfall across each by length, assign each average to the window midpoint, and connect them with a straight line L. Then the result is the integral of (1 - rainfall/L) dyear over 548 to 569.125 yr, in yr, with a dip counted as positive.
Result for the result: 4.2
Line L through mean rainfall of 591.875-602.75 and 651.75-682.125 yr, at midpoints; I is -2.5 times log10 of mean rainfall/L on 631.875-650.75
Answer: -0.16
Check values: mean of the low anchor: 2.15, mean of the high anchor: 1.4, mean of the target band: 1.94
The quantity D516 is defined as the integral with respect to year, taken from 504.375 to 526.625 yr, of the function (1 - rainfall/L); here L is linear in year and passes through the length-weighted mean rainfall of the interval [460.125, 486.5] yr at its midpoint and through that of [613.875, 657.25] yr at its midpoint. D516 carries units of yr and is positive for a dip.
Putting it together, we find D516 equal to -2.2 yr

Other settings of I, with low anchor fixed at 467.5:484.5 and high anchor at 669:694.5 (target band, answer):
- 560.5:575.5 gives 0.22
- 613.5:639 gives -0.07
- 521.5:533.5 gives -0.14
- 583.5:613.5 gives -0.03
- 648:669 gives 0.43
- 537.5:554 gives -0.09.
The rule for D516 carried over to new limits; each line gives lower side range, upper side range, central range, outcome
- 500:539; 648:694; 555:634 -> -1.7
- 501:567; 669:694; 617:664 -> 4.2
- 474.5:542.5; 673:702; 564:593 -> 3.5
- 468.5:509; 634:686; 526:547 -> -3.0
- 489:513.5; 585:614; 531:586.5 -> 2.1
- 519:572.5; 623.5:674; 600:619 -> -2.7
